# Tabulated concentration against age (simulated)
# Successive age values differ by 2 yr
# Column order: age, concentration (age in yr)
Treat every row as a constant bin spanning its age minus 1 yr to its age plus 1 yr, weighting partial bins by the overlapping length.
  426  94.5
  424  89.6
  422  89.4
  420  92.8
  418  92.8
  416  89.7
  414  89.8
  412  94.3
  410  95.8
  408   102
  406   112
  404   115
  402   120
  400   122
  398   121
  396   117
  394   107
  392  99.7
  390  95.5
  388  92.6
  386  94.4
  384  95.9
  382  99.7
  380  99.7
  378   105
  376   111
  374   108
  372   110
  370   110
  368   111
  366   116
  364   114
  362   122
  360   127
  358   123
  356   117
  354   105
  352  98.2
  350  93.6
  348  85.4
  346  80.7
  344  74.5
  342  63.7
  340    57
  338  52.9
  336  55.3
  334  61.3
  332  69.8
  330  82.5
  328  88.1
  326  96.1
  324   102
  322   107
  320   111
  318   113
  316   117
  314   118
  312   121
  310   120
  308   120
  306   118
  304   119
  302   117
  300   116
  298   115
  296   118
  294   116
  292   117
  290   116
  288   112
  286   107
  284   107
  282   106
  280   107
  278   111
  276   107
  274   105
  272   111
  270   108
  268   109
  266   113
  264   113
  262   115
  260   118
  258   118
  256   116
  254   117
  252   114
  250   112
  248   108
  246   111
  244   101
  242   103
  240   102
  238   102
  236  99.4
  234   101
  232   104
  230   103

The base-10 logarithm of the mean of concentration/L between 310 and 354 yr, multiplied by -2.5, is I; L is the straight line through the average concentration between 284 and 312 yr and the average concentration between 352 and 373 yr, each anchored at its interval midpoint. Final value 0.28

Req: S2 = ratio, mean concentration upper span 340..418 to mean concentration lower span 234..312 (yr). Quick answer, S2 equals 0.9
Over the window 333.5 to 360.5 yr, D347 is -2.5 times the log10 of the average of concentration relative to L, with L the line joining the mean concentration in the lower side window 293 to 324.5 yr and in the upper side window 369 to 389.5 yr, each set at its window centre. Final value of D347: 0.261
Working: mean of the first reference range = 116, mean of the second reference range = 102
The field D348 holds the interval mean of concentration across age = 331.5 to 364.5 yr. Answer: 88.1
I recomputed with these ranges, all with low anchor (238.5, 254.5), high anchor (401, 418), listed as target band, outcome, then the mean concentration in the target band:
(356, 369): -0.148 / 119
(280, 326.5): -0.076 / 113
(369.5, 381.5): -0.039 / 107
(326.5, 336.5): 0.386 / 73.4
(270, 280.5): -0.013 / 108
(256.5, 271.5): -0.060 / 113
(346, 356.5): 0.073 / 97.2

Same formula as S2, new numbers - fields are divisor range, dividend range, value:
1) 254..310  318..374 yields 0.83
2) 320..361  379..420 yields 1.17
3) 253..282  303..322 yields 1.05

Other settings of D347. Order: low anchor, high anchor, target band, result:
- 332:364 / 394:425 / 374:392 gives -0.04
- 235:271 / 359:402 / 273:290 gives 0.01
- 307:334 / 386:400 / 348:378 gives -0.06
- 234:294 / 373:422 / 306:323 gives -0.09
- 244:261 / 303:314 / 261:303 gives 0.05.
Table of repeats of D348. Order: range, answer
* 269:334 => 109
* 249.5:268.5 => 115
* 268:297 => 111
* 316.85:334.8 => 92.9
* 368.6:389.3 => 103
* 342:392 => 103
